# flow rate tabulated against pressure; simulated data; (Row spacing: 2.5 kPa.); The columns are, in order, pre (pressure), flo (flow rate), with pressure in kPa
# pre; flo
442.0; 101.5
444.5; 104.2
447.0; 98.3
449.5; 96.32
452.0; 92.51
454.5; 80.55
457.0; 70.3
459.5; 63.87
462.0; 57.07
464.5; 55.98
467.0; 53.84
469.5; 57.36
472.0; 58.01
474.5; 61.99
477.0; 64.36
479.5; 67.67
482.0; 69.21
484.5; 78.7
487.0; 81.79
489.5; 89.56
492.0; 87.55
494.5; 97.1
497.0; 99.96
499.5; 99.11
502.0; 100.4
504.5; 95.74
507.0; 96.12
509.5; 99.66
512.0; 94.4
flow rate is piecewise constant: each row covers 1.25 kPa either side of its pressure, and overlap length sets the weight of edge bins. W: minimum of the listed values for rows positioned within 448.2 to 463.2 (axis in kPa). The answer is 57.07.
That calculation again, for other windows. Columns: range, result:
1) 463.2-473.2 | 53.84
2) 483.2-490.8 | 78.7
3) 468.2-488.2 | 57.36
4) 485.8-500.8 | 81.79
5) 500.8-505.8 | 95.74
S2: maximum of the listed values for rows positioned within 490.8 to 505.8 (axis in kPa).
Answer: 100.4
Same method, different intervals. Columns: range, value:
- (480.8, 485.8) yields 78.7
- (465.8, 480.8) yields 67.67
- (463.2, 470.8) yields 57.36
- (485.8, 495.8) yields 97.1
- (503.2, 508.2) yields 96.12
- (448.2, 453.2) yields 96.32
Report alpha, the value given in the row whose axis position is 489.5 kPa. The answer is 89.56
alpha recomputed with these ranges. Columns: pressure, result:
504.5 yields 95.74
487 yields 81.79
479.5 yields 67.67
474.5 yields 61.99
